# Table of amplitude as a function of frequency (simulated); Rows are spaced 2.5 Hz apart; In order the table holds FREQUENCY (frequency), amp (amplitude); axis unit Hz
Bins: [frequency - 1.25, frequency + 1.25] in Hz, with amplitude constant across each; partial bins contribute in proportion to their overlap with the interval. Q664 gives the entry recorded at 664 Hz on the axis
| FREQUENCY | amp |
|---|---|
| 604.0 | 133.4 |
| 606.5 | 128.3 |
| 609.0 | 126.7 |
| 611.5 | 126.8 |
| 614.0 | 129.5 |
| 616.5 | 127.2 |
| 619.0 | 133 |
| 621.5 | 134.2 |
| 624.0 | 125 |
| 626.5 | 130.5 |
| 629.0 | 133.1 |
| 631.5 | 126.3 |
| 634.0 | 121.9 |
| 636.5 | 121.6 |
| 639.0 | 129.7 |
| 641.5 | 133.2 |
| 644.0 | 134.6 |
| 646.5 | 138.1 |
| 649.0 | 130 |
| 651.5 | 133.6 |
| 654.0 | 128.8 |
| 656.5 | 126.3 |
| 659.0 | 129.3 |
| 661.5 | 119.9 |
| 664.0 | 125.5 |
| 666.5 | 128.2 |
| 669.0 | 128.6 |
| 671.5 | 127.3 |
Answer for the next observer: 125.5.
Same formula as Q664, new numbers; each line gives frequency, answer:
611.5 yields 126.8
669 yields 128.6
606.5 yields 128.3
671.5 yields 127.3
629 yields 133.1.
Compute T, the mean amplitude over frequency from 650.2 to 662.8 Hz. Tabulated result 128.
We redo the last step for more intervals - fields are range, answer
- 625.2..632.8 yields 130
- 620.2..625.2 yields 130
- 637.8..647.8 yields 134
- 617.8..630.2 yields 131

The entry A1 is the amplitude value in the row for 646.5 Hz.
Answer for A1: 138.1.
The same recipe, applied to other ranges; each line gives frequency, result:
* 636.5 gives 121.6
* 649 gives 130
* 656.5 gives 126.3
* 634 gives 121.9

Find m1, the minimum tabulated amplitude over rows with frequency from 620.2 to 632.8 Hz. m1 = 125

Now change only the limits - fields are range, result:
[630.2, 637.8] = 121.6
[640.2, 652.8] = 130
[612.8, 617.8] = 127.2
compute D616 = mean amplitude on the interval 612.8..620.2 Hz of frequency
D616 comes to 130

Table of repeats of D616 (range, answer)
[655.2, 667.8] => 126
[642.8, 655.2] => 133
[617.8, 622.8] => 134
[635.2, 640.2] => 126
